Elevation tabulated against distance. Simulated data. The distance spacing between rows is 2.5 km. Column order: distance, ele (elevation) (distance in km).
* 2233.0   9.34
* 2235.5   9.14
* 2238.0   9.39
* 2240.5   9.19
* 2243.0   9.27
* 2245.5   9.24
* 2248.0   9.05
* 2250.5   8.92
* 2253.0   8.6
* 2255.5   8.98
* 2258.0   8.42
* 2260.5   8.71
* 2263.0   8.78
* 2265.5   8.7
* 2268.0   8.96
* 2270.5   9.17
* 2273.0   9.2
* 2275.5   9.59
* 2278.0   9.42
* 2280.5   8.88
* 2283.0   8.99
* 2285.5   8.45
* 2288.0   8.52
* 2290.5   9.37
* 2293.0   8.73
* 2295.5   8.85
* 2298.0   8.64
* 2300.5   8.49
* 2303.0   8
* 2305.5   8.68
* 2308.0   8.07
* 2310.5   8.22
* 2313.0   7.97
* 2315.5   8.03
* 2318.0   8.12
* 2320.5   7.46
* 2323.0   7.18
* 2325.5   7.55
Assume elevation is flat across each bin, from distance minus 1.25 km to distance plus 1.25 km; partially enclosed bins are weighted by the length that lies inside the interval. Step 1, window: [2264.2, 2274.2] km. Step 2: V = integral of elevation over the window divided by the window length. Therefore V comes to 9.01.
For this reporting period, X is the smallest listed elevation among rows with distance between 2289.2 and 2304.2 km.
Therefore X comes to 8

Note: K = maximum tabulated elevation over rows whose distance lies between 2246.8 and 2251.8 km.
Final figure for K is 9.05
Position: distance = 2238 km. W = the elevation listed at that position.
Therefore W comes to 9.39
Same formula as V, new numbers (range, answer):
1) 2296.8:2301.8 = 8.56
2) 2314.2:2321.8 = 7.87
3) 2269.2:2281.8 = 9.25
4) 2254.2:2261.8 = 8.7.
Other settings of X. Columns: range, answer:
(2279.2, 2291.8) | 8.45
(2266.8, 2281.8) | 8.88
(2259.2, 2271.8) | 8.7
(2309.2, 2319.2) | 7.97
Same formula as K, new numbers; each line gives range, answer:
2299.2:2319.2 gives 8.68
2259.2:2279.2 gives 9.59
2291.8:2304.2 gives 8.85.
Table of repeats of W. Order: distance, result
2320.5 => 7.46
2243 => 9.27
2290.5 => 9.37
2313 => 7.97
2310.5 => 8.22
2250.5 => 8.92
